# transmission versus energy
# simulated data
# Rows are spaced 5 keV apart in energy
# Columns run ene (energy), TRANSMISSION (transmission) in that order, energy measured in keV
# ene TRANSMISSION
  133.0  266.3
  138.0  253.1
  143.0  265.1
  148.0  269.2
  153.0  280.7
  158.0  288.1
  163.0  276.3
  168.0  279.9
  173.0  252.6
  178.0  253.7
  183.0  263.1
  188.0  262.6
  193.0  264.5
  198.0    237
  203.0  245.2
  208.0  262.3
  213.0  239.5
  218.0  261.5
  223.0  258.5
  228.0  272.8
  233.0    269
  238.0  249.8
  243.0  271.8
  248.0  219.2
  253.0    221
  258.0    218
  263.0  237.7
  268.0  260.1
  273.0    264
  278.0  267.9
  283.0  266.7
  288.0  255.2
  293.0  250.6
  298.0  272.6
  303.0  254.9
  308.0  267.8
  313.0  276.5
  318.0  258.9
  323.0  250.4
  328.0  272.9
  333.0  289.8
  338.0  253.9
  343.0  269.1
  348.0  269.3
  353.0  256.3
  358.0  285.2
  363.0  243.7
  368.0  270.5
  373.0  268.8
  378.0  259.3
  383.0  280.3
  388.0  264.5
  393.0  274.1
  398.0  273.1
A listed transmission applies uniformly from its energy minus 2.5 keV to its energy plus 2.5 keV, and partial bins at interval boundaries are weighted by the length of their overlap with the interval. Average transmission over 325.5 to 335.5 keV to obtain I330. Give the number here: 281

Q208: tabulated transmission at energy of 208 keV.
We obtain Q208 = 262.3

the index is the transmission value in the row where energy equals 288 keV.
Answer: 255.2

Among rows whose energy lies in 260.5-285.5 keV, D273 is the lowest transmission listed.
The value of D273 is 237.7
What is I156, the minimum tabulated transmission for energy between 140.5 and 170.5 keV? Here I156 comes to 265.1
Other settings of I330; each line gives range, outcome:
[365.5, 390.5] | 269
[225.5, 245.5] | 266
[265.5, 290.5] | 263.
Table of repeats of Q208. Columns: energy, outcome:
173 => 252.6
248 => 219.2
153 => 280.7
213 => 239.5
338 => 253.9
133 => 266.3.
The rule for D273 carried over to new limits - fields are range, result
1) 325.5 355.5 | 253.9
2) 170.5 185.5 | 252.6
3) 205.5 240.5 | 239.5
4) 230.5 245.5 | 249.8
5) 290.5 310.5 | 250.6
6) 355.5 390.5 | 243.7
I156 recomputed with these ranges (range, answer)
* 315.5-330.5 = 250.4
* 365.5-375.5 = 268.8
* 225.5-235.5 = 269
